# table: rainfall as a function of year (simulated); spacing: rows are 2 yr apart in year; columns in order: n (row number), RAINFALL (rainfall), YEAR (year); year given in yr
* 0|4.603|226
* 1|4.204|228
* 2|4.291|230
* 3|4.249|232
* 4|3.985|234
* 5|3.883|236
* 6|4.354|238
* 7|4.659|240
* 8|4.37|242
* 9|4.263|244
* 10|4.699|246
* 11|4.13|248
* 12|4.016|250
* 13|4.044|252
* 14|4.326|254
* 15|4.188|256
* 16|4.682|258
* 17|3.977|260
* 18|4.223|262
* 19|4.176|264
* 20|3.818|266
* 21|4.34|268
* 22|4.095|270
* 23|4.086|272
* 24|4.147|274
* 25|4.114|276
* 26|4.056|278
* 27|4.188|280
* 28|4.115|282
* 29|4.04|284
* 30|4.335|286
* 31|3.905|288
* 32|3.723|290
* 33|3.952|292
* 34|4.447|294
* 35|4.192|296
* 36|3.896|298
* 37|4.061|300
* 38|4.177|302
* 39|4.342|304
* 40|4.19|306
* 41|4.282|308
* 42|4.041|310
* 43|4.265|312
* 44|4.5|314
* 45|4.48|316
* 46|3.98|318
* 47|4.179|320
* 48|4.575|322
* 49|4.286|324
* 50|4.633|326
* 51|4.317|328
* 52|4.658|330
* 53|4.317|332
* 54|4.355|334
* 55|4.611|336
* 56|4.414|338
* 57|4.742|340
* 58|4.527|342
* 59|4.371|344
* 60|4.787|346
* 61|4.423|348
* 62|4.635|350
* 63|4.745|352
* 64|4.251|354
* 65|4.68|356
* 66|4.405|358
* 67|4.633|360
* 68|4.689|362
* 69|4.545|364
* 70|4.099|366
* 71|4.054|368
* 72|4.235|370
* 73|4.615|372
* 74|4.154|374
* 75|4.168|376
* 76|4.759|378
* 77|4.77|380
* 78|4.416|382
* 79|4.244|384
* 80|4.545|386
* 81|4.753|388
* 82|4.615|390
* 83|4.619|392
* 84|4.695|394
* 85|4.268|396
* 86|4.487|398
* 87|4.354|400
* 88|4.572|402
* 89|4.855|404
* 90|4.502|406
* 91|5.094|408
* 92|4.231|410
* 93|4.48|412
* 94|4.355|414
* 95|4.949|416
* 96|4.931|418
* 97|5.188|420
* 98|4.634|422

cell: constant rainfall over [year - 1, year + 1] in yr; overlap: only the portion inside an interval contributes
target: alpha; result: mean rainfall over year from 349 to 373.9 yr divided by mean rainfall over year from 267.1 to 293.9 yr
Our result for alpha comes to 1.09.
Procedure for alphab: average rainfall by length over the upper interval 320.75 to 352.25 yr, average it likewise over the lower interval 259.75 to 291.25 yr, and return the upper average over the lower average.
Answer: 1.1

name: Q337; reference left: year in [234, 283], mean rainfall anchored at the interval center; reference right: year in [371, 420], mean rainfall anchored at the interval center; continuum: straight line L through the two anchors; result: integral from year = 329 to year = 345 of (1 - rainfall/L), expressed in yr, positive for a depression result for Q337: -0.31 yr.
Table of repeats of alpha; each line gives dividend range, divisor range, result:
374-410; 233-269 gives 1.08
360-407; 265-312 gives 1.09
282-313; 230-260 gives 0.97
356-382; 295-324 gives 1.05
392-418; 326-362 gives 1.01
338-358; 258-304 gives 1.11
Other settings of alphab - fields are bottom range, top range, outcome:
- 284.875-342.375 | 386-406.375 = 1.07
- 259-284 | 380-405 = 1.11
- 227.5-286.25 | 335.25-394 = 1.07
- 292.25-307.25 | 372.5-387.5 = 1.07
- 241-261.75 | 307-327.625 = 1.01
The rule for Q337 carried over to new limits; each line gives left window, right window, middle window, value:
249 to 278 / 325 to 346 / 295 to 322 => 1.01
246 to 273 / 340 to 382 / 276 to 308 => 1.23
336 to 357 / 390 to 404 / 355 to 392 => 0.62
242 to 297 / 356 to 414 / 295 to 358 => -0.82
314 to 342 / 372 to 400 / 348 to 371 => 0.09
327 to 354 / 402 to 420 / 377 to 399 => 0.37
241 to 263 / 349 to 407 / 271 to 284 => 0.60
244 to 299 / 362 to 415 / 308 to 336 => -0.43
